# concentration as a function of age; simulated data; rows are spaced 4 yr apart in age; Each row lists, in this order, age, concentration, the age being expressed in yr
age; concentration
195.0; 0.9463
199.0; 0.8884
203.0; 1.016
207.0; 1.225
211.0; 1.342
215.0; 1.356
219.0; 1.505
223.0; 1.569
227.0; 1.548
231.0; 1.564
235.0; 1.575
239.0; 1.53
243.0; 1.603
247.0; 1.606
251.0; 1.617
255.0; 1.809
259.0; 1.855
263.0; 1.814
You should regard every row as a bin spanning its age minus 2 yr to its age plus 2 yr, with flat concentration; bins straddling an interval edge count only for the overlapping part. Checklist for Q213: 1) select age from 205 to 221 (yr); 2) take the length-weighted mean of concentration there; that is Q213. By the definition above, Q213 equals 1.36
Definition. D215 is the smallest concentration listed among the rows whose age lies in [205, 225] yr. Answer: 1.225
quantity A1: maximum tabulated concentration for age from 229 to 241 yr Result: 1.575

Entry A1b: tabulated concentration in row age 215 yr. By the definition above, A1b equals 1.356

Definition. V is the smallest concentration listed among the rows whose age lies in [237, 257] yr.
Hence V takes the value 1.53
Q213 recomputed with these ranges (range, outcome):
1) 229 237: 1.57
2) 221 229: 1.56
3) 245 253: 1.61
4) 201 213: 1.19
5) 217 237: 1.55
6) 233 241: 1.55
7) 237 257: 1.63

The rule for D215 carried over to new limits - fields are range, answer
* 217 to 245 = 1.505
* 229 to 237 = 1.564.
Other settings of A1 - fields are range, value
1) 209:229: 1.569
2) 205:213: 1.342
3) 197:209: 1.225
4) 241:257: 1.809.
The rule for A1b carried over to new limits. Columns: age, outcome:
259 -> 1.855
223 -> 1.569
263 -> 1.814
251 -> 1.617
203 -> 1.016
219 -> 1.505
